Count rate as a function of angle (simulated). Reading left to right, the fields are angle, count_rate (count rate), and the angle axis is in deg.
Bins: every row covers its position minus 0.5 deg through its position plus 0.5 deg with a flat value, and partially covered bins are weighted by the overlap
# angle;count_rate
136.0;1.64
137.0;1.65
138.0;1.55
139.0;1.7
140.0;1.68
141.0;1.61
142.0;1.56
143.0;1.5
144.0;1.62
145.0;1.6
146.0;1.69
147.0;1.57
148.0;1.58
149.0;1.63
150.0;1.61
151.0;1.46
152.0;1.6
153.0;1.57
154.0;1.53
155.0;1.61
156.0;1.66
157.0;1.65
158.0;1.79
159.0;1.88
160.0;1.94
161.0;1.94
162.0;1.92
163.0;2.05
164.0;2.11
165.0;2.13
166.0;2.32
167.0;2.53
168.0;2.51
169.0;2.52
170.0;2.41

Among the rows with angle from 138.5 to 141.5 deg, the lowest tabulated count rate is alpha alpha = 1.61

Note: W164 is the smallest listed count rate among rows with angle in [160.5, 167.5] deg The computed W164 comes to 1.92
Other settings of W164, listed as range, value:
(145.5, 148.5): 1.57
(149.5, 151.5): 1.46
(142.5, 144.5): 1.5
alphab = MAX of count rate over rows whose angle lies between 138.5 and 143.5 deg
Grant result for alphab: 1.7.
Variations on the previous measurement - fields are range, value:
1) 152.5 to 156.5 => 1.66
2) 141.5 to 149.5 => 1.69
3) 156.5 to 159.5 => 1.88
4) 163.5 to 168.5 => 2.53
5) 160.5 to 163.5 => 2.05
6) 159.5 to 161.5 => 1.94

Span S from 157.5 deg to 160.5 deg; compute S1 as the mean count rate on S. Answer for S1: 1.87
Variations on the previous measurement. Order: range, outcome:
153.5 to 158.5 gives 1.65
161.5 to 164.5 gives 2.03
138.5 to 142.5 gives 1.64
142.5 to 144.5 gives 1.56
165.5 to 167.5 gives 2.42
